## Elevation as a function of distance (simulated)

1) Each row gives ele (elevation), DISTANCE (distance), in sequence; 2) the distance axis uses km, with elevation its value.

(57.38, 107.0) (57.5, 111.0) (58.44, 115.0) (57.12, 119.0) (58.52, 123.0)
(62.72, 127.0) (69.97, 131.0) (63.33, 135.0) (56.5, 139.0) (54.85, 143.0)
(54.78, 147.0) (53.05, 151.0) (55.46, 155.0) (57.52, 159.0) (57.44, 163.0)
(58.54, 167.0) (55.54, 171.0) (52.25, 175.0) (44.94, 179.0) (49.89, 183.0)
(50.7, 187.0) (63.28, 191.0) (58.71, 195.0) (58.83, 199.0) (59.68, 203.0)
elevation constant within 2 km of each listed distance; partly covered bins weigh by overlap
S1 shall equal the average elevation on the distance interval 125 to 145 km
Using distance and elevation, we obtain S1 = 61.5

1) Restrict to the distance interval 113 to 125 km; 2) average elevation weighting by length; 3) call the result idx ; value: 58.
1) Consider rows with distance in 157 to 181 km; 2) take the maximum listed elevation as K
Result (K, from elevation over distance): 58.54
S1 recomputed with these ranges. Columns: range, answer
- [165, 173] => 57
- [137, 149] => 55.4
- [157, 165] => 57.5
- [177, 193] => 52.2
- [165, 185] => 52.2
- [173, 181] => 48.6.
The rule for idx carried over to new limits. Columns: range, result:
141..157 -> 54.5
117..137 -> 62.3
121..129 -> 60.6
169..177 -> 53.9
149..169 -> 56.4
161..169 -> 58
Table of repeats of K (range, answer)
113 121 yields 58.44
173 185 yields 52.25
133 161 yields 63.33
